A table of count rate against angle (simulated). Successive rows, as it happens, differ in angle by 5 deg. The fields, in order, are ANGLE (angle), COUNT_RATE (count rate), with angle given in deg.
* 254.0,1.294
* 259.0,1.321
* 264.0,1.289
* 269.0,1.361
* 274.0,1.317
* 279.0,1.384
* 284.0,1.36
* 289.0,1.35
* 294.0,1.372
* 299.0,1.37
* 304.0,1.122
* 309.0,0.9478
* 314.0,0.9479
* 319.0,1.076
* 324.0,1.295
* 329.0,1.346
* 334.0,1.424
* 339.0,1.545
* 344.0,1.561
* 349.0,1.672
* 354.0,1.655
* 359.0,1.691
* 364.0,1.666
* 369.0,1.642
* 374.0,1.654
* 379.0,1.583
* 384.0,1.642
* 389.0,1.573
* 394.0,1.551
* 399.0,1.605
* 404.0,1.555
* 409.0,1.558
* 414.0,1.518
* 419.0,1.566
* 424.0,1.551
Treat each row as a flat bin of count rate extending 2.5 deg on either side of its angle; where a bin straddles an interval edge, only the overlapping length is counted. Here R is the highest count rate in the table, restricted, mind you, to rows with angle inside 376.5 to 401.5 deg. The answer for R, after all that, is 1.642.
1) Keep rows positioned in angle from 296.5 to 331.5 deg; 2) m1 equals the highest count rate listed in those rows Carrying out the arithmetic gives 1.37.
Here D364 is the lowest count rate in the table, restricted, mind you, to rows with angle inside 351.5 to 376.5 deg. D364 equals 1.642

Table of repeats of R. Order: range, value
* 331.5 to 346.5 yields 1.561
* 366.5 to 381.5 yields 1.654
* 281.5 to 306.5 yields 1.372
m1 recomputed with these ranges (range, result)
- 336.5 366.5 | 1.691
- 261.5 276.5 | 1.361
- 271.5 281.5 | 1.384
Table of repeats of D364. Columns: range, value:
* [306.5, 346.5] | 0.9478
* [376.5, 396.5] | 1.551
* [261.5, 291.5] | 1.289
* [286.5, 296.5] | 1.35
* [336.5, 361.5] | 1.545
